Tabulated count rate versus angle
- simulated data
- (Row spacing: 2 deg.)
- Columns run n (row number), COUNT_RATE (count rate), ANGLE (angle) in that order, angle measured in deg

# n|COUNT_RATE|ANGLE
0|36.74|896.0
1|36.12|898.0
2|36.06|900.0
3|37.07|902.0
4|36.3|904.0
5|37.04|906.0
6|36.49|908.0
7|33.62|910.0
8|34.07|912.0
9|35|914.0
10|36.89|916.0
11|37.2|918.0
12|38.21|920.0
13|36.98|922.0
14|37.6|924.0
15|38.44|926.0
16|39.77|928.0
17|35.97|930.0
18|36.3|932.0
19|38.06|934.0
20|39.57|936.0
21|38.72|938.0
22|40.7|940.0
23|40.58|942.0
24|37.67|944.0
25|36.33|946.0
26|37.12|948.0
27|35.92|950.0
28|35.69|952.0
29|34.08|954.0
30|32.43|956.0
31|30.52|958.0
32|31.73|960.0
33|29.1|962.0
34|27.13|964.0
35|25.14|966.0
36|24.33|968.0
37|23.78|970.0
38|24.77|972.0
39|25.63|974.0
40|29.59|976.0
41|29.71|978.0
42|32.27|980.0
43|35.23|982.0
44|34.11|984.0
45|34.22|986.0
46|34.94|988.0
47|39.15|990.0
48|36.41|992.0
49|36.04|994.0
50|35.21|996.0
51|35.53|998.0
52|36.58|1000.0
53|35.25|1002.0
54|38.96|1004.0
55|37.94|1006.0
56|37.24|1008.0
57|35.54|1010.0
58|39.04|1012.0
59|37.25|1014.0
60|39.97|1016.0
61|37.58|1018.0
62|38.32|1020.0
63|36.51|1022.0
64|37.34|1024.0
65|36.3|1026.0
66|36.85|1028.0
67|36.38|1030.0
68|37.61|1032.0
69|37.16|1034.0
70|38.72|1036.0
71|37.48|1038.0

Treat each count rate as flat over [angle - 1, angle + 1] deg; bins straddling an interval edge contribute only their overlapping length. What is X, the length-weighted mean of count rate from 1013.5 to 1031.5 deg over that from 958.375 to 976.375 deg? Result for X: 1.4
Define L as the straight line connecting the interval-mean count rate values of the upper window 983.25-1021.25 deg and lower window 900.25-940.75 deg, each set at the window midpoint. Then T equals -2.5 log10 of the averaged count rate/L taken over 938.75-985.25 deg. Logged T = 0.16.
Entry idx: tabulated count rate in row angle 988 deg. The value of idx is 34.94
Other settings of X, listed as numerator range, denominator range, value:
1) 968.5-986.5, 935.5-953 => 0.78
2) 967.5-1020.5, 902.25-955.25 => 0.93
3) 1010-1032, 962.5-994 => 1.22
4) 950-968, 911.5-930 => 0.83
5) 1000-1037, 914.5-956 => 1.00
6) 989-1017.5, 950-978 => 1.28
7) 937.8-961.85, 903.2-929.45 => 0.97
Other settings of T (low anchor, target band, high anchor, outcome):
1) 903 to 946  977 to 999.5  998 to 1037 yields 0.08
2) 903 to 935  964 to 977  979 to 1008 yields 0.37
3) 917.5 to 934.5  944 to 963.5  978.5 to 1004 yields 0.09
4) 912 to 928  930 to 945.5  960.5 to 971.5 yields -0.17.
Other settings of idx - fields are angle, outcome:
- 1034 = 37.16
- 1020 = 38.32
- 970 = 23.78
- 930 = 35.97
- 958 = 30.52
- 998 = 35.53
